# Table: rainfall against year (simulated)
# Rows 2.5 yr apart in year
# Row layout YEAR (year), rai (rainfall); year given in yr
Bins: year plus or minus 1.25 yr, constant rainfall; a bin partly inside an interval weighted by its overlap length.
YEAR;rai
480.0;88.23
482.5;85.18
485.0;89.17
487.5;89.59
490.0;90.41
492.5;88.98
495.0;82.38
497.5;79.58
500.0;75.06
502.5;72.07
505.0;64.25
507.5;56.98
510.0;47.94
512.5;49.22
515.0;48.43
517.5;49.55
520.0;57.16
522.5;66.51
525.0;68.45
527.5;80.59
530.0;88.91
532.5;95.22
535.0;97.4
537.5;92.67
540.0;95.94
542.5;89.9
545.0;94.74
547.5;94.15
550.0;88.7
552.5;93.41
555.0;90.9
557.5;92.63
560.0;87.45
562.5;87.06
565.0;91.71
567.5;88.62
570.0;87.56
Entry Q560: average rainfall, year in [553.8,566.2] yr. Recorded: 89.9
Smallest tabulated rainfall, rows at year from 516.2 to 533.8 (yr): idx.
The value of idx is 49.55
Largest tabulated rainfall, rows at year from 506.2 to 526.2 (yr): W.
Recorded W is 68.45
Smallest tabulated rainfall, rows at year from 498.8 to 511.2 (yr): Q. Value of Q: 47.94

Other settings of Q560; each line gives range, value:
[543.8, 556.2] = 92.4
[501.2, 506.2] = 68.3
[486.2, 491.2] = 90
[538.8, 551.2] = 92.7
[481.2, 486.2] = 87.2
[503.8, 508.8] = 60.5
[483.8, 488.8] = 89.4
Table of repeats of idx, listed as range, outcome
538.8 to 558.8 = 88.7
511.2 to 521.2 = 48.43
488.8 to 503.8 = 72.07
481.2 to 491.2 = 85.18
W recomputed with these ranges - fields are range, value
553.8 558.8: 92.63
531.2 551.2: 97.4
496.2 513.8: 79.58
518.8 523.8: 66.51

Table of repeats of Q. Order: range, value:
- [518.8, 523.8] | 57.16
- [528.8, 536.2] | 88.91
